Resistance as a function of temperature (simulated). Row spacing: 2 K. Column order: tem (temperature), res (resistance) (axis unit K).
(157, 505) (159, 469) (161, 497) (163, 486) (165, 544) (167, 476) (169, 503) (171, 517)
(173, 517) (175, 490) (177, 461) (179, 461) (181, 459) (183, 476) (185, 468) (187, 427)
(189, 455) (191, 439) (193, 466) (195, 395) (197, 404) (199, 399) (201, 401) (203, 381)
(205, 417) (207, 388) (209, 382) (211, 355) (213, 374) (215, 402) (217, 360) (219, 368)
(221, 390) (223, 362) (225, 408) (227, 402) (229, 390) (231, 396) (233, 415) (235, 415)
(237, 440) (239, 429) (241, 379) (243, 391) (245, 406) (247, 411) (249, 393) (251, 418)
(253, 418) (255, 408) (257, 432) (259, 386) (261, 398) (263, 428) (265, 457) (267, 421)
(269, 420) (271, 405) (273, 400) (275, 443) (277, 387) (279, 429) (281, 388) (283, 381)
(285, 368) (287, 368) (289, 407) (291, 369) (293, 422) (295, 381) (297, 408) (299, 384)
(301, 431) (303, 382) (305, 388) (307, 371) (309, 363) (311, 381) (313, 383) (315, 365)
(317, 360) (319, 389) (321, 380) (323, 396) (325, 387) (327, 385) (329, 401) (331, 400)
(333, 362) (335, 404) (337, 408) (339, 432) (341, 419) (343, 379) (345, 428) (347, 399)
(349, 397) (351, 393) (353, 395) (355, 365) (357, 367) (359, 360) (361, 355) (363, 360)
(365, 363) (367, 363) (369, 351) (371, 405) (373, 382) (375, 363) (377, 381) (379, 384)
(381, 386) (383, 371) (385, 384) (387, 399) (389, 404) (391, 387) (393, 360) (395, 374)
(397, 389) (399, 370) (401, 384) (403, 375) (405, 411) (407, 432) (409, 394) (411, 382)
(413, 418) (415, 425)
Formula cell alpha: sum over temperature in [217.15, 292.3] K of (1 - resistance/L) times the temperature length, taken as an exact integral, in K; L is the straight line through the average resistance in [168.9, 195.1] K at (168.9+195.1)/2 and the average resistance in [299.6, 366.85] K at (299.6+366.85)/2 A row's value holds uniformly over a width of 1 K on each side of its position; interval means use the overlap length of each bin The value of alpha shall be 4.4 K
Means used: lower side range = 468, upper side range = 386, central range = 403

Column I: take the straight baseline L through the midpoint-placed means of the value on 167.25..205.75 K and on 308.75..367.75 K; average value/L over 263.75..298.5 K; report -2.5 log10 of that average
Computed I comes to 0.017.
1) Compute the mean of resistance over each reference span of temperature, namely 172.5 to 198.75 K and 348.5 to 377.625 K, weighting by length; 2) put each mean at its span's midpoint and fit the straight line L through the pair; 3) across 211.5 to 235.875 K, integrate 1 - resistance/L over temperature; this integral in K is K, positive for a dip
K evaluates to 2.57 K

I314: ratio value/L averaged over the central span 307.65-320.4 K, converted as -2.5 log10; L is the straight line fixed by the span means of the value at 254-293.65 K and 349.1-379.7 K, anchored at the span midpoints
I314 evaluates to 0.05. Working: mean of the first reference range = 406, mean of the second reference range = 373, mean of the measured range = 374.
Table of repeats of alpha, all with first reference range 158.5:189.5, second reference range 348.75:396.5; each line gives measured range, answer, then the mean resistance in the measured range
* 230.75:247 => 1.39 K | 410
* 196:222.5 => 4.45 K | 386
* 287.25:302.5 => 0.73 K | 398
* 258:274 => 0.70 K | 414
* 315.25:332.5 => 0.73 K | 386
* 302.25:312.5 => 0.85 K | 377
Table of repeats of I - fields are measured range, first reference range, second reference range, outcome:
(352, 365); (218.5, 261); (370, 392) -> 0.06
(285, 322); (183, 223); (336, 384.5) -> 0.02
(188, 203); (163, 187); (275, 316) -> 0.12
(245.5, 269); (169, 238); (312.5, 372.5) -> -0.02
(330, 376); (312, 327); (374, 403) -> -0.01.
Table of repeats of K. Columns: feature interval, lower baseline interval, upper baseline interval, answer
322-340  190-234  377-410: -0.3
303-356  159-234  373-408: 1.4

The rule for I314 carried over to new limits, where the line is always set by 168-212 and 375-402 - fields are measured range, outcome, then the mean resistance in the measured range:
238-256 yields 0.04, 406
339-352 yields -0.03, 405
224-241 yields 0.04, 410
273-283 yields 0.02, 408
